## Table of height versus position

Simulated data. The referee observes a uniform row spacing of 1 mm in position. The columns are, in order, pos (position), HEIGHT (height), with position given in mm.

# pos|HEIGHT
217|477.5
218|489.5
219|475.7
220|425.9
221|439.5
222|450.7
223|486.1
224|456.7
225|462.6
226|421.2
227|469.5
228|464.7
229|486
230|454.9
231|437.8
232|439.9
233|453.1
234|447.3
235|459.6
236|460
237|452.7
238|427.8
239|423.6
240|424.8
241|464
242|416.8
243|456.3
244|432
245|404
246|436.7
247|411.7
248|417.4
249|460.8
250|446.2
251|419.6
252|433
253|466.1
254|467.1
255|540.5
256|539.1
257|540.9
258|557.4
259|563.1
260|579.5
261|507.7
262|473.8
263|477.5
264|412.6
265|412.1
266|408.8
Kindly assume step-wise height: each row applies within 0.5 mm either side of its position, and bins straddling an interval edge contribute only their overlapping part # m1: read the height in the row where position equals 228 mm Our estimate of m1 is 464.7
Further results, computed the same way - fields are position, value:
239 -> 423.6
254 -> 467.1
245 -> 404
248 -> 417.4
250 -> 446.2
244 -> 432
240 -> 424.8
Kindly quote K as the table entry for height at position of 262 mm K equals 473.8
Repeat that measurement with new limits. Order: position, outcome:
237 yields 452.7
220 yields 425.9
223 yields 486.1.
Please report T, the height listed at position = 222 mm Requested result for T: 450.7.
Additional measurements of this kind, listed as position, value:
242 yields 416.8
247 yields 411.7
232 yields 439.9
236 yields 460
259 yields 563.1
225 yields 462.6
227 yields 469.5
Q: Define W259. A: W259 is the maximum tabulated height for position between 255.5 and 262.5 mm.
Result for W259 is 579.5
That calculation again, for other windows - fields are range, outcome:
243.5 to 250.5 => 460.8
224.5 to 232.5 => 486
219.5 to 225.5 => 486.1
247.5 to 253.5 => 466.1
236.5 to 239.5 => 452.7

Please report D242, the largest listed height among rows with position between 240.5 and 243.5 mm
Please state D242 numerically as 464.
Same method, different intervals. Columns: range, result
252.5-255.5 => 540.5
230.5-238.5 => 460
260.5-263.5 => 507.7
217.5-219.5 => 489.5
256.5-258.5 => 557.4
